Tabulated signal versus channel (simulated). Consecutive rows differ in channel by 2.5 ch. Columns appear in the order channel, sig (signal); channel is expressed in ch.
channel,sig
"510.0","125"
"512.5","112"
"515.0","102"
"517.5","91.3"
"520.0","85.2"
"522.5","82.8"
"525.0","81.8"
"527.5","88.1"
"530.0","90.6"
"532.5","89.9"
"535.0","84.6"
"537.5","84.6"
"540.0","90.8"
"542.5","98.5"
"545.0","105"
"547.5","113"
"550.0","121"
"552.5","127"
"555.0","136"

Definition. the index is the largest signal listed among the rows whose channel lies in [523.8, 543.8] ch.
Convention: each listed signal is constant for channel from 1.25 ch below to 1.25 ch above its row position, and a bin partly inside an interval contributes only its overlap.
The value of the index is 98.5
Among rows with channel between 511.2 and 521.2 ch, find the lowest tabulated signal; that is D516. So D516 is 85.2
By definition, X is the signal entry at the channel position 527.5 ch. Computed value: 88.1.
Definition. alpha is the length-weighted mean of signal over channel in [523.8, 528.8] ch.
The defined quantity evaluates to 85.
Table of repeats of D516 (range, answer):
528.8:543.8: 84.6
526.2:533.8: 88.1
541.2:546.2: 98.5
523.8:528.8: 81.8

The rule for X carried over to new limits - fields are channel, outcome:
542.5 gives 98.5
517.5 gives 91.3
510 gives 125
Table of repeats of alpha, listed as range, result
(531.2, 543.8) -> 89.7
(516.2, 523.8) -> 86.5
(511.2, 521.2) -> 97.8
